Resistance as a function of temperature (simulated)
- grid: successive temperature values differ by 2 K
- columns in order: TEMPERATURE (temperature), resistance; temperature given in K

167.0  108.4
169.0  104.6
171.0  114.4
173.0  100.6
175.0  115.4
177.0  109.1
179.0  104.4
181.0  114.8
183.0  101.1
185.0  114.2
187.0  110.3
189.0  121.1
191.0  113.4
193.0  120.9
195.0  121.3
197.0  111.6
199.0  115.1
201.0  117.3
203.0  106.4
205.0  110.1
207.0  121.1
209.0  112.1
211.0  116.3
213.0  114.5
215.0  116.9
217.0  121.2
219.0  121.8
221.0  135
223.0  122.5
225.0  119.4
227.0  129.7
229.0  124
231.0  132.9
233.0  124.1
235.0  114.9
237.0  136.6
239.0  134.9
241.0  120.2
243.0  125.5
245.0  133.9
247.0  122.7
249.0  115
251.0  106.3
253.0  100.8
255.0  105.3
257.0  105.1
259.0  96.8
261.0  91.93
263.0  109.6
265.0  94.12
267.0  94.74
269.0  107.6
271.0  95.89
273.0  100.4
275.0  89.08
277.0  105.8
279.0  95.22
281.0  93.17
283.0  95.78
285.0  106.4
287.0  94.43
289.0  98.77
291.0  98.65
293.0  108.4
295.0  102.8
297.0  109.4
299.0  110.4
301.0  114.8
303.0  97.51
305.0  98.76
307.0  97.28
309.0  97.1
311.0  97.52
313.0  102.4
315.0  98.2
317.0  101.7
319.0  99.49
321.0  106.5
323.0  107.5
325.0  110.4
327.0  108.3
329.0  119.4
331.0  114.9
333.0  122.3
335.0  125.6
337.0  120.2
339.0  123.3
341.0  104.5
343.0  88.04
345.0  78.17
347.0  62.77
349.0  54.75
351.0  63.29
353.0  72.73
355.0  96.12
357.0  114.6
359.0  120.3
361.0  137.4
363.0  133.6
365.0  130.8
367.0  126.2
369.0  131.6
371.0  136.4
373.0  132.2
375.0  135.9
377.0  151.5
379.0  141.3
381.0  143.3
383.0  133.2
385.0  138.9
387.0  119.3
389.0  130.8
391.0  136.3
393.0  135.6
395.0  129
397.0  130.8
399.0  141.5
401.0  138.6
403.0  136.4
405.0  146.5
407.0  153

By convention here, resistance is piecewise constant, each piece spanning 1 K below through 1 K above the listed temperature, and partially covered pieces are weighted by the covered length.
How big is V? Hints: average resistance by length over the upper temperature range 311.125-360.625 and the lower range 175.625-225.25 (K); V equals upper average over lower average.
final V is 0.87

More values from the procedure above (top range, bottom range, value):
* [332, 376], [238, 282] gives 1.03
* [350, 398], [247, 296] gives 1.25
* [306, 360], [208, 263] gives 0.85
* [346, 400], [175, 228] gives 1.05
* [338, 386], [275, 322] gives 1.13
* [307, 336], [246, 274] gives 1.04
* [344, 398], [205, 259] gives 0.99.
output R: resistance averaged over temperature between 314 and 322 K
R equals 101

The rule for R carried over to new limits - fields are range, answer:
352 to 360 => 101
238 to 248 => 127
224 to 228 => 125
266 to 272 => 99.4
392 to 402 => 135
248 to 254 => 107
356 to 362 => 124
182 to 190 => 112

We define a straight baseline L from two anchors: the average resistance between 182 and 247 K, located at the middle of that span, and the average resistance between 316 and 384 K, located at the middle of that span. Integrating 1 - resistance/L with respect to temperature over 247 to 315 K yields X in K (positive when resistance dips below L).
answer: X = 8.9 K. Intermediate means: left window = 120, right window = 113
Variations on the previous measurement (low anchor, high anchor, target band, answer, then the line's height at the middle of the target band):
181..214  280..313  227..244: -2.7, 109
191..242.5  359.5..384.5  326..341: 1.6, 132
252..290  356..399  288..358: 8.6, 116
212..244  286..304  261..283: 2.6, 111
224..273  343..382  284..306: 1.9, 114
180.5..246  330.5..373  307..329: 1.5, 111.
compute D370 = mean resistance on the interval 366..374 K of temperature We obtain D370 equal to 132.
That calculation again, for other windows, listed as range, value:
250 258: 104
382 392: 132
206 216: 116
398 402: 140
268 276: 98.2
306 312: 97.3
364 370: 130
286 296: 101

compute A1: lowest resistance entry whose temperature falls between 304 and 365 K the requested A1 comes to 54.75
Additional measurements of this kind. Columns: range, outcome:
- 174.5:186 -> 101.1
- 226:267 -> 91.93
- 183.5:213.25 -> 106.4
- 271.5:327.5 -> 89.08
